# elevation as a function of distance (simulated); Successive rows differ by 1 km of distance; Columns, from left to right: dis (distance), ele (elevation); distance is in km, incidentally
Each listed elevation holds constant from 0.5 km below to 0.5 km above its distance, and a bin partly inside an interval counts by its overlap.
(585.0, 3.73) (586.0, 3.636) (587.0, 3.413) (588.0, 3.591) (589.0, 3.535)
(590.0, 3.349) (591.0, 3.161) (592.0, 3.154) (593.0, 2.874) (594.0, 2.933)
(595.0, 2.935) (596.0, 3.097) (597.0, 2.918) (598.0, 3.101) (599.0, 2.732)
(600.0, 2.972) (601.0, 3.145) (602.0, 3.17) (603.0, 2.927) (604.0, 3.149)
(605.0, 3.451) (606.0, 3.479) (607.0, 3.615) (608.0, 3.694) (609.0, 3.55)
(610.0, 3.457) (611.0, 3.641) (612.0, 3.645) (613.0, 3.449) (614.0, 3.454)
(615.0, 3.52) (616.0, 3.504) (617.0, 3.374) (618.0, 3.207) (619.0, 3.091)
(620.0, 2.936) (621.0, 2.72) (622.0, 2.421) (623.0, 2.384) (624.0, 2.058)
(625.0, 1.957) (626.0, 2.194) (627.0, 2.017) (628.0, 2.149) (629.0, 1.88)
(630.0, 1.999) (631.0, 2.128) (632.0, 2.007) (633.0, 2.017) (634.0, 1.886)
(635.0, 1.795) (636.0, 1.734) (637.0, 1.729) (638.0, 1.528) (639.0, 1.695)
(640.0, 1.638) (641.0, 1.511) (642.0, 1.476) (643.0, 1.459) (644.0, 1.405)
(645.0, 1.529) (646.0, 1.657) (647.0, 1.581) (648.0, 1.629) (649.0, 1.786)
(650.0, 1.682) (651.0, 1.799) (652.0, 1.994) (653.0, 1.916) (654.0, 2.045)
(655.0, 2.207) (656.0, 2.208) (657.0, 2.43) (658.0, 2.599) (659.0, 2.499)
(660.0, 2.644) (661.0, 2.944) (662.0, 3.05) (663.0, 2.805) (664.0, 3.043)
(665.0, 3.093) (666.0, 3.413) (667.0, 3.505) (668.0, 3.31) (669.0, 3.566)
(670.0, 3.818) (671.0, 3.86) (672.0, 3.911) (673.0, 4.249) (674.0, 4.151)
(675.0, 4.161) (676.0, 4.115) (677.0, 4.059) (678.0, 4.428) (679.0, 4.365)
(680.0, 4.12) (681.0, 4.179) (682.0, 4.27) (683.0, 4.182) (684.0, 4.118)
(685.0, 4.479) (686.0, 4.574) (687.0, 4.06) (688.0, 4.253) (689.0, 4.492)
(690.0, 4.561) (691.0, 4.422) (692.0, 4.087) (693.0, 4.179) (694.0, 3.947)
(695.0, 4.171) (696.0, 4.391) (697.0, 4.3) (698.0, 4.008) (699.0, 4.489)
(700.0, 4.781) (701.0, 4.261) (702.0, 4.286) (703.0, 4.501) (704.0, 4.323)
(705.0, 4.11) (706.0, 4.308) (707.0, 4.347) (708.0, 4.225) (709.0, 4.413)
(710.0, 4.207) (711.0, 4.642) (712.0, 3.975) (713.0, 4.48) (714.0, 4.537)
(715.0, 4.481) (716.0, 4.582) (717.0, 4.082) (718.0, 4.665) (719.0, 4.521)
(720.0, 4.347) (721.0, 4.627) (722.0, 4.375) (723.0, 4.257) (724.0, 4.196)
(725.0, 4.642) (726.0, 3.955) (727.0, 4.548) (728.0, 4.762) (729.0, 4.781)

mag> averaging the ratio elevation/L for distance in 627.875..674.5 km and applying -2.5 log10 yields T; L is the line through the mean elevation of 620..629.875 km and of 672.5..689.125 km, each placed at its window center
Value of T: 0.341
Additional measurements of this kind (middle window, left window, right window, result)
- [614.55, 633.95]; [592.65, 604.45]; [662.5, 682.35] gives 0.30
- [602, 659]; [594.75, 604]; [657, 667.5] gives 0.23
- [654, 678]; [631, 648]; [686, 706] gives -0.12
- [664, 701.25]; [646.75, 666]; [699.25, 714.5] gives -0.21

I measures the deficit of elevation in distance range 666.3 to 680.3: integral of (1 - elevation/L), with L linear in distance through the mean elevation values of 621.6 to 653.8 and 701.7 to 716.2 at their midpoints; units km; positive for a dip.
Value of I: -3.9 km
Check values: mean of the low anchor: 1.83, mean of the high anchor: 4.36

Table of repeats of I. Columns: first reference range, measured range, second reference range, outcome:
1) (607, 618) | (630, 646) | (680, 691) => 8.8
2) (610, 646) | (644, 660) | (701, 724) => 5.2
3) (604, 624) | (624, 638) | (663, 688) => 6.1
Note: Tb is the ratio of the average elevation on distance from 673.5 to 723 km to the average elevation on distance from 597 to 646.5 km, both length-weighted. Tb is 1.69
